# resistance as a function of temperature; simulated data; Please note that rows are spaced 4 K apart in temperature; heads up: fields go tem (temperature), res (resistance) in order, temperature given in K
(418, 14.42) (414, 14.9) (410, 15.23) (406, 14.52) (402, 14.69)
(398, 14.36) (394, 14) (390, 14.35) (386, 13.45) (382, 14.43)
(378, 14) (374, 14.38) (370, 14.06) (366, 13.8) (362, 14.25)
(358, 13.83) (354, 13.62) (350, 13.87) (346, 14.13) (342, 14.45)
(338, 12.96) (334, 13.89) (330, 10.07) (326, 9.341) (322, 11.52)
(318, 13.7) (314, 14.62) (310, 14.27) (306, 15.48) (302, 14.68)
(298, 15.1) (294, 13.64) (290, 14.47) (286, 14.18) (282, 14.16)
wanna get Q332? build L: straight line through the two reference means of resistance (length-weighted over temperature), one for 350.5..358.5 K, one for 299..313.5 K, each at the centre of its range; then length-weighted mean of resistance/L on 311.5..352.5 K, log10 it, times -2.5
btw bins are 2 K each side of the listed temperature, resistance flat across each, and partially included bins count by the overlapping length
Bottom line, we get 0.11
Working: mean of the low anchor 14.8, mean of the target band 12.9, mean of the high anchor 13.7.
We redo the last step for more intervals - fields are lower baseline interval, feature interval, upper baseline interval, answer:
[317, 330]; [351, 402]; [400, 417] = -0.05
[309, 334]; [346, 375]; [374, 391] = -0.04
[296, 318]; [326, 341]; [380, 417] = 0.21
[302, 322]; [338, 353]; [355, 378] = 0.01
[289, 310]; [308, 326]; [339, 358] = 0.11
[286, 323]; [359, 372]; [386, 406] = 0.02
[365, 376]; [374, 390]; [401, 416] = 0.02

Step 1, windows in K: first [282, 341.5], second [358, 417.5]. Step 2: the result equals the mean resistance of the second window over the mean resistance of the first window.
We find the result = 1.06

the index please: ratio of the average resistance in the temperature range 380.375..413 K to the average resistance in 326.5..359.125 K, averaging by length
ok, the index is 1.1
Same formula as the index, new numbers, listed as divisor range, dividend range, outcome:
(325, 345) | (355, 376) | 1.13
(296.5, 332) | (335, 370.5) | 1.05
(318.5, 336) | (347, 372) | 1.22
